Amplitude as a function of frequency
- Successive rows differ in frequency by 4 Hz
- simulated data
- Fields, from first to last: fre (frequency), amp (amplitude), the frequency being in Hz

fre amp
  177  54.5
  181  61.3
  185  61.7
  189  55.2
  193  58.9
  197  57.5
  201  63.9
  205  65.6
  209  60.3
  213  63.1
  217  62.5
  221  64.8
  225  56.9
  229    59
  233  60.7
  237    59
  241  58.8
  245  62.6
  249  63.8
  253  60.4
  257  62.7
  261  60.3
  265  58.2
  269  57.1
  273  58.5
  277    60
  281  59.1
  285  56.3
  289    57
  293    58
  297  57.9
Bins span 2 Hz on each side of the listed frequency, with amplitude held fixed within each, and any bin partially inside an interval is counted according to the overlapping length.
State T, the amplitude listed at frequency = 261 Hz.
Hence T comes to 60.3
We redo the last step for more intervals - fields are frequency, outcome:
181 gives 61.3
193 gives 58.9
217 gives 62.5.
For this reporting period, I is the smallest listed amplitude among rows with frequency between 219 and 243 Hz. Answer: 56.9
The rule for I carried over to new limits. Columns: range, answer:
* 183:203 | 55.2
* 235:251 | 58.8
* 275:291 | 56.3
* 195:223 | 57.5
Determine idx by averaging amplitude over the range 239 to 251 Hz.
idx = 61.7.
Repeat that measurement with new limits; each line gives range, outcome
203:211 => 62.9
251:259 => 61.5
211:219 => 62.8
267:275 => 57.8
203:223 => 63.3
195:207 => 62.3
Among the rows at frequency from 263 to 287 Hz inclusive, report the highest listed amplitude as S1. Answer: 60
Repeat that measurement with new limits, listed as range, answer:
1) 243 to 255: 63.8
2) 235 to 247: 62.6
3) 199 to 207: 65.6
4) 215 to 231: 64.8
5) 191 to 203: 63.9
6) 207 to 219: 63.1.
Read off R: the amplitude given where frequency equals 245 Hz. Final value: 62.6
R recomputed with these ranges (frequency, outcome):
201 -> 63.9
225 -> 56.9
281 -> 59.1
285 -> 56.3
